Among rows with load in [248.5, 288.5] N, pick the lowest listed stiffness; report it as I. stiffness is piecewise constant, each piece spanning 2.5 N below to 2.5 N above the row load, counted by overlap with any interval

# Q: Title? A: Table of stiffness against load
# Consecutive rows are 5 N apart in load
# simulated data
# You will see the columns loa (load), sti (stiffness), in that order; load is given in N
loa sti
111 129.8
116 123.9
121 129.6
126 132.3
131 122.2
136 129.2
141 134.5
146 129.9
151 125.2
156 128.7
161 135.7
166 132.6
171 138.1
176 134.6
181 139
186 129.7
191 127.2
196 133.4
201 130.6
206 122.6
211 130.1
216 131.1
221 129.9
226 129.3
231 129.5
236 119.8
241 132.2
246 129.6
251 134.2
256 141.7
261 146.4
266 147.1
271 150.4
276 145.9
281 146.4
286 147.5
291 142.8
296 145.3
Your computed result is 134.2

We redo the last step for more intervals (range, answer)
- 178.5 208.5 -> 122.6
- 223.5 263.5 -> 119.8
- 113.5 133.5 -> 122.2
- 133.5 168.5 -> 125.2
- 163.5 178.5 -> 132.6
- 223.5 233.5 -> 129.3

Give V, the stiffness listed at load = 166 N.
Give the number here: 132.6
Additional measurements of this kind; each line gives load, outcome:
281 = 146.4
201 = 130.6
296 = 145.3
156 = 128.7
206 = 122.6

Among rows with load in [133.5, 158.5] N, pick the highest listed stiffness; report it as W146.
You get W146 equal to 134.5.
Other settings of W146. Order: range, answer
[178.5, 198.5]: 139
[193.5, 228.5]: 133.4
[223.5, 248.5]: 132.2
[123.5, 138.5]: 132.3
